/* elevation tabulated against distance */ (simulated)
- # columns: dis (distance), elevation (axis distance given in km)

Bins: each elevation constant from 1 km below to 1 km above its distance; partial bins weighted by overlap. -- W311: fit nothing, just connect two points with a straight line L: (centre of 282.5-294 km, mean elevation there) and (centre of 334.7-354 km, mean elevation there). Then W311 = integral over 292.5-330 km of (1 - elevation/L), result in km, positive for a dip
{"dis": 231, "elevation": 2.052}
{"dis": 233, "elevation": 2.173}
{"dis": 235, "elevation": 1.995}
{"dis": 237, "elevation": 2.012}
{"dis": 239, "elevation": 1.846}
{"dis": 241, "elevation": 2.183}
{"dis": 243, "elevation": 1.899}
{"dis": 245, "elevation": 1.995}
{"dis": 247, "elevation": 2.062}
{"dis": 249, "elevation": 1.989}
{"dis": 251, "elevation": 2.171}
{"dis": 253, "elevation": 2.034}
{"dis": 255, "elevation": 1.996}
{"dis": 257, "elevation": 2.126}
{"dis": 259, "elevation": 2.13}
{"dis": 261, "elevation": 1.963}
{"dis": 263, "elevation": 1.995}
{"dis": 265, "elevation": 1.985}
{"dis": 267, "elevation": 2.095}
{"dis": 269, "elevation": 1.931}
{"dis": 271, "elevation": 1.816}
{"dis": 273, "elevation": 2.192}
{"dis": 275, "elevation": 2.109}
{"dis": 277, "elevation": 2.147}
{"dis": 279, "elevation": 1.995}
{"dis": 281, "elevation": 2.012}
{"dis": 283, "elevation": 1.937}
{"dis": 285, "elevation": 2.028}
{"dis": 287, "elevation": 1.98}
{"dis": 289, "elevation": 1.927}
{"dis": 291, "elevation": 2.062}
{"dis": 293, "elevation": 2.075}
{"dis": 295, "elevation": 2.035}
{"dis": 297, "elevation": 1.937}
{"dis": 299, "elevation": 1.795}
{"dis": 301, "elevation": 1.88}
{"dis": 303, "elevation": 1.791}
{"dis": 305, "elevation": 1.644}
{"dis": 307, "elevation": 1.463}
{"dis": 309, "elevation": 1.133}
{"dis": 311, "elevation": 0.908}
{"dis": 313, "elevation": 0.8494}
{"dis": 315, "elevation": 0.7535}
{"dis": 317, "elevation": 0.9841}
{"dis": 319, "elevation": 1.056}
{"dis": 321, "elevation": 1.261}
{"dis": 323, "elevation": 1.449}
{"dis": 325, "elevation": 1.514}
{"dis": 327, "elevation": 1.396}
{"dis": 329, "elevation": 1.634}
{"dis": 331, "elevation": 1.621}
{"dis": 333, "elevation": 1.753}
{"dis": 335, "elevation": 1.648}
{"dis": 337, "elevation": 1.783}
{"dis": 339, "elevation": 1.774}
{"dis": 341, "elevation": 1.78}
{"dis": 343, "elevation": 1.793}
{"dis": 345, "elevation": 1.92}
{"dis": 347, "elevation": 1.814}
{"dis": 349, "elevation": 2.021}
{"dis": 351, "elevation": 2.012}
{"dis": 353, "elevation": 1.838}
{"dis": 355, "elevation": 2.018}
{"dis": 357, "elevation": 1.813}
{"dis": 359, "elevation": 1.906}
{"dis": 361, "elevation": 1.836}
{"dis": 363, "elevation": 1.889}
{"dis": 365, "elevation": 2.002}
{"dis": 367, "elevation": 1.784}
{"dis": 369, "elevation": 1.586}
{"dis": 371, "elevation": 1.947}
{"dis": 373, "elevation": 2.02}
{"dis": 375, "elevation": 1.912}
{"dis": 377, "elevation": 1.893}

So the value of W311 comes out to 9.7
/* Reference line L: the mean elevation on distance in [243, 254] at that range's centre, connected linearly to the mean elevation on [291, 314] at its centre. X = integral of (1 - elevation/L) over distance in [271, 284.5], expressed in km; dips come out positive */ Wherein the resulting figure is -1.8 km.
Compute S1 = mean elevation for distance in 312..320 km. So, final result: 0.911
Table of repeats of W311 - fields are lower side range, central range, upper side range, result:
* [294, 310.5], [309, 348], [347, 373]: 7.4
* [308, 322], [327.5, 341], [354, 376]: -3.7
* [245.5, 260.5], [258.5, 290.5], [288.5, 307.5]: -0.7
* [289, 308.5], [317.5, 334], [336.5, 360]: 3.7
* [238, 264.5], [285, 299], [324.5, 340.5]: -1.2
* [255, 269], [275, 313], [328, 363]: 3.1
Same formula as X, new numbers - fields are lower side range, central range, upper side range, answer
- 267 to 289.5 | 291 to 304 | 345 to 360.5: 0.4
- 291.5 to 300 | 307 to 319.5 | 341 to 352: 6.2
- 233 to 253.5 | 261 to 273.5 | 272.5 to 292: 0.2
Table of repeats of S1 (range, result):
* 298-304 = 1.82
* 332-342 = 1.75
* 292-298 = 2.02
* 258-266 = 2.02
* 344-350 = 1.92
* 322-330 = 1.5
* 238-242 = 2.01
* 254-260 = 2.08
